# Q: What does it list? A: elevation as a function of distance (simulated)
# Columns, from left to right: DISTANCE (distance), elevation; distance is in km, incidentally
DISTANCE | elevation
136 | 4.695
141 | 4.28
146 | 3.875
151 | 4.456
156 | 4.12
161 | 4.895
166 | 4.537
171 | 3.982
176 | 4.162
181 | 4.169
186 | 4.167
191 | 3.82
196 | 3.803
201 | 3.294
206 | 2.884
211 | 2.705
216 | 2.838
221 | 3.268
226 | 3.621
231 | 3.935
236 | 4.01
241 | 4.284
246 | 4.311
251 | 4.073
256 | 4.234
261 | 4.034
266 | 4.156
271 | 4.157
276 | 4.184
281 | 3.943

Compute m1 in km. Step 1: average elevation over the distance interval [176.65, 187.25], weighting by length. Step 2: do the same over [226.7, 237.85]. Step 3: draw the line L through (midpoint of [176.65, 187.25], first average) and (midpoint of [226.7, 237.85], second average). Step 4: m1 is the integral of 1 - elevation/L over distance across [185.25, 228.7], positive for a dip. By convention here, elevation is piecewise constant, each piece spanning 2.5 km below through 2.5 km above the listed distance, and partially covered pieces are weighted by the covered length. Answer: 7.5 km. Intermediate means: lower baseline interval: 4.17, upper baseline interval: 3.91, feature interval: 3.35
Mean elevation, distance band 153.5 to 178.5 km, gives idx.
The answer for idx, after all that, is 4.34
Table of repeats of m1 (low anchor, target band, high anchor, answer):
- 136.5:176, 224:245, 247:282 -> 0.9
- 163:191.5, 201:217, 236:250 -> 5.0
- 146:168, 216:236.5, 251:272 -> 3.2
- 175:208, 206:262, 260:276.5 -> 3.7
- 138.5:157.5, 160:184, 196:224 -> -3.5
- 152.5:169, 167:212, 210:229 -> 1.6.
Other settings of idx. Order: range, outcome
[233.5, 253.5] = 4.17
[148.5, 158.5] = 4.29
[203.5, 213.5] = 2.79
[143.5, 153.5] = 4.17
